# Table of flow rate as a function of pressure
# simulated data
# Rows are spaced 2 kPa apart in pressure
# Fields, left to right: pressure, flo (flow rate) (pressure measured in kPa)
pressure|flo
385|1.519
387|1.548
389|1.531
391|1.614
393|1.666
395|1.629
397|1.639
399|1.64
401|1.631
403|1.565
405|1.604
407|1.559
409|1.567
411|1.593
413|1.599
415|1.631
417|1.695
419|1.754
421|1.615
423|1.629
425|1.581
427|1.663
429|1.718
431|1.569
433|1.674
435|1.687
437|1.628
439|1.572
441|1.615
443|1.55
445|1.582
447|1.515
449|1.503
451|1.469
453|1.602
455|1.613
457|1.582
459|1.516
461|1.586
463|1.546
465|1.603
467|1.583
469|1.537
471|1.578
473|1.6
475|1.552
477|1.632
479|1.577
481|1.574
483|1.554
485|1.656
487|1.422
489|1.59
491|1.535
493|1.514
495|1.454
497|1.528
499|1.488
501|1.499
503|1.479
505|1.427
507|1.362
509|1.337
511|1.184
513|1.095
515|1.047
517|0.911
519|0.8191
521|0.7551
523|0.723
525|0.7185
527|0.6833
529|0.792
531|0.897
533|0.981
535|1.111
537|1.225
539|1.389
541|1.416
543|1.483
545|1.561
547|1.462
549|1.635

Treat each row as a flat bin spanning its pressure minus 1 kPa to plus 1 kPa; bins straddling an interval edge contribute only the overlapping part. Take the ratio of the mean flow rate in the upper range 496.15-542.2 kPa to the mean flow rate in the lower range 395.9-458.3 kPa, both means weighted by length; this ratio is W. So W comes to 0.70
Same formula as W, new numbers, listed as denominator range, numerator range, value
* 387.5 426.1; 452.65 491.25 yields 0.97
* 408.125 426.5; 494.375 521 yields 0.77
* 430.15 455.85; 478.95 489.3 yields 0.98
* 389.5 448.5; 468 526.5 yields 0.83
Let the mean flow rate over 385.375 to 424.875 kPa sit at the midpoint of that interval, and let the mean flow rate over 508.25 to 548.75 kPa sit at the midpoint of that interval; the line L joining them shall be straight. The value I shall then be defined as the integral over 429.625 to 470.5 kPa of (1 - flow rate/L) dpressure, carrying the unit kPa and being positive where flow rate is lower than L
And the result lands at -4.5 kPa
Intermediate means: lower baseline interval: 1.61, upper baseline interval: 1.09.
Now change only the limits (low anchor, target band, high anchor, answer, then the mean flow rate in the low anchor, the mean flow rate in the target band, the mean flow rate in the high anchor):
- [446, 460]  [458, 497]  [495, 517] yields -3.1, 1.54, 1.56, 1.33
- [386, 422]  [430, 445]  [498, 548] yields -1.3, 1.62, 1.61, 1.15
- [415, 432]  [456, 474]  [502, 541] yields -2.2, 1.65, 1.57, 1.06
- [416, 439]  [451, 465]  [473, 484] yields 0.3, 1.65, 1.57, 1.58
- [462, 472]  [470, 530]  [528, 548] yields 5.2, 1.57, 1.3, 1.23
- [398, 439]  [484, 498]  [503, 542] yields -3.4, 1.63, 1.53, 1.06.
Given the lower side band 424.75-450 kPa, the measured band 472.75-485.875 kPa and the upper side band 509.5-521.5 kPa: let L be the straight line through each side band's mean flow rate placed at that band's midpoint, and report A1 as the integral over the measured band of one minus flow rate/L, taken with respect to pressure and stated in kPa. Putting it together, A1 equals -3.2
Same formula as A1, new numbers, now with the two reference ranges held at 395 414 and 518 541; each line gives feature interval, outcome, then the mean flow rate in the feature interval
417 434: -1.9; 1.65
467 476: -2.3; 1.57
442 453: -1.3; 1.53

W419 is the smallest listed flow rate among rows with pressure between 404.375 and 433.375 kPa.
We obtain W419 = 1.559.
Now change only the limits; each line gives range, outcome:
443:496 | 1.422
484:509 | 1.337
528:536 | 0.792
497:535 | 0.6833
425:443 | 1.55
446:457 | 1.469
